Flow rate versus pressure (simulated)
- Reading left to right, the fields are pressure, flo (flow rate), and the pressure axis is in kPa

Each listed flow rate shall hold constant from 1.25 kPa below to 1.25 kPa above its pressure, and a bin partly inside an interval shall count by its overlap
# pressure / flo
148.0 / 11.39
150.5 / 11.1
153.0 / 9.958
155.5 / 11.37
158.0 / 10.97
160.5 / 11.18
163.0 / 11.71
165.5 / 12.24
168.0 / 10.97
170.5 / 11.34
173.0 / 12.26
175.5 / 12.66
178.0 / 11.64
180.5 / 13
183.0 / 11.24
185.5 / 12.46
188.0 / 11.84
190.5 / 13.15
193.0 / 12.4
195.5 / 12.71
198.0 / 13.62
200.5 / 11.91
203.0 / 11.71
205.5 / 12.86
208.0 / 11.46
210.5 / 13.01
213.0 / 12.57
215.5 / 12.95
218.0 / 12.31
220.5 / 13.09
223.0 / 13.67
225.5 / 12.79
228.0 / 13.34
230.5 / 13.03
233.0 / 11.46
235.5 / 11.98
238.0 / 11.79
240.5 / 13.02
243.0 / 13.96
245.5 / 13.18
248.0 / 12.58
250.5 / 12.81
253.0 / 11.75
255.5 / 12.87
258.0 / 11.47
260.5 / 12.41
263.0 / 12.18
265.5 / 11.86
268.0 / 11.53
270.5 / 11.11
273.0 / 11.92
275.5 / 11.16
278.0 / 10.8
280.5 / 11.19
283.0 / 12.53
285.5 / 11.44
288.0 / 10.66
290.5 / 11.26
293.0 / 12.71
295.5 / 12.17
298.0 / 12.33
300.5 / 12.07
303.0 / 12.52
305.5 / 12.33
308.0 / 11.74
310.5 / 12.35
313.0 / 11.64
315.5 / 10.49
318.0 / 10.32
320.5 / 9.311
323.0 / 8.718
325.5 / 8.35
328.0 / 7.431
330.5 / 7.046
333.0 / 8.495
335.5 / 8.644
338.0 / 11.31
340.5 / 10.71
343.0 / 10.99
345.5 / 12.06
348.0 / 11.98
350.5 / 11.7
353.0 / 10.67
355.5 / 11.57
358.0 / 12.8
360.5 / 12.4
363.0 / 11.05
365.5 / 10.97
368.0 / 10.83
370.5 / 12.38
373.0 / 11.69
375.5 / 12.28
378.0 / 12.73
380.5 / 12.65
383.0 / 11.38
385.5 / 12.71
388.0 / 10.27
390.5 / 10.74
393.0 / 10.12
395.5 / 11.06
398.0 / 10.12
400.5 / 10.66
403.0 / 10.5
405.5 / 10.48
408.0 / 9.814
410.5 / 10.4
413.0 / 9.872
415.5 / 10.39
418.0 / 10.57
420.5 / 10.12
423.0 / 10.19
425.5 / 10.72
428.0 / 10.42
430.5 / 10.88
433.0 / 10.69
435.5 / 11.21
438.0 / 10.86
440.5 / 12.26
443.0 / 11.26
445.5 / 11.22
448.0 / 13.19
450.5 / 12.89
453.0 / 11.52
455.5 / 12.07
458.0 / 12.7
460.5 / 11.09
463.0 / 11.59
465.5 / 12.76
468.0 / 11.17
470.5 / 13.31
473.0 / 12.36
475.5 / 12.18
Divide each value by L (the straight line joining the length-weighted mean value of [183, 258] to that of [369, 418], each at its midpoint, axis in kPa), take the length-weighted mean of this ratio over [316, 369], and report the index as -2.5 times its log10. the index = 0.113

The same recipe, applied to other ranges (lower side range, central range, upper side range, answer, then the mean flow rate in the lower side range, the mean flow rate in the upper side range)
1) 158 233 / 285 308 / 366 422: -0.027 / 12.3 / 11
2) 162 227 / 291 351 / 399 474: 0.102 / 12.4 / 11.2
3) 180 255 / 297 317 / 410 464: 0.010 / 12.6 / 11.2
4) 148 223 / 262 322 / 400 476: 0.017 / 12.1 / 11.3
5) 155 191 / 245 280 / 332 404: -0.033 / 11.9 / 11.2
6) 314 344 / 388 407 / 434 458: 0.032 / 9.32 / 11.9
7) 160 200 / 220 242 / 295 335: -0.107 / 12.2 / 10.4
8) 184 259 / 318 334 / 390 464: 0.369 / 12.6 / 11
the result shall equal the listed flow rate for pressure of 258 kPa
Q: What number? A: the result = 11.47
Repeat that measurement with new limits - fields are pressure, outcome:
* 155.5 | 11.37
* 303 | 12.52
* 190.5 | 13.15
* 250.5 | 12.81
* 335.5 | 8.644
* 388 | 10.27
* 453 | 11.52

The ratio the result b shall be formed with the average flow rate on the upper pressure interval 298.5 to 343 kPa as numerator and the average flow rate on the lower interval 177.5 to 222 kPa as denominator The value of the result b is 0.82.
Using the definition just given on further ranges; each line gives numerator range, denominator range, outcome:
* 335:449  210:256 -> 0.87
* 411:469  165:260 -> 0.91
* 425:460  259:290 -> 1.00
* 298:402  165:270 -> 0.89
